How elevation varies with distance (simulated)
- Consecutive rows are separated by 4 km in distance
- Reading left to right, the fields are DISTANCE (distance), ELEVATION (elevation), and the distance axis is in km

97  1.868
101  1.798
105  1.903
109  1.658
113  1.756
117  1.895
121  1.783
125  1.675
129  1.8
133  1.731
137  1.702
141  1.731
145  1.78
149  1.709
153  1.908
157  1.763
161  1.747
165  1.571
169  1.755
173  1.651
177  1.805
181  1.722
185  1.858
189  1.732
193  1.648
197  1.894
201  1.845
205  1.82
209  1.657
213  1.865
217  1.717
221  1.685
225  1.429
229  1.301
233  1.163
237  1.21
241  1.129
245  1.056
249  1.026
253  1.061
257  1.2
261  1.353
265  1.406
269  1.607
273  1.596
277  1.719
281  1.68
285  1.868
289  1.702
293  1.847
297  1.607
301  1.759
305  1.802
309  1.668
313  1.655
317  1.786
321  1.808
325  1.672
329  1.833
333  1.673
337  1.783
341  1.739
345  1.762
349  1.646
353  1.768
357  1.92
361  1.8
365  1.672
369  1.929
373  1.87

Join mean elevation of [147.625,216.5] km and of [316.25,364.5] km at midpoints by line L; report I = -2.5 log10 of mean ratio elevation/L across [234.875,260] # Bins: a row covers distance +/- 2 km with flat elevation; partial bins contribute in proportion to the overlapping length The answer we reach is 0.488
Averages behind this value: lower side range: 1.76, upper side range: 1.76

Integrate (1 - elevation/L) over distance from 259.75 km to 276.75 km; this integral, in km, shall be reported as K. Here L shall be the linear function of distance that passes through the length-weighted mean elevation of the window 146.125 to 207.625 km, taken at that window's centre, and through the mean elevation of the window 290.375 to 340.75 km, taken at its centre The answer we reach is 2.2 km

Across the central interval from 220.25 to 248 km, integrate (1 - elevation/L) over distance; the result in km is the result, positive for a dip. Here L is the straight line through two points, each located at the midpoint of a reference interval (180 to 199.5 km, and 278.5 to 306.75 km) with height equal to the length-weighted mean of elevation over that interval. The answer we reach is 8.0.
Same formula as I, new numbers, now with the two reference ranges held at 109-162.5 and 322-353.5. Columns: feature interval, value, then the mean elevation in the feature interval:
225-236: 0.352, 1.27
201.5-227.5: 0.035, 1.7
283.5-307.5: -0.012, 1.76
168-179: 0.014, 1.74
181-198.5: -0.010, 1.77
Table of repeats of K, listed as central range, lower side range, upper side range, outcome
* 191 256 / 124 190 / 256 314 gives 8.73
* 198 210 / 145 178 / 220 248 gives -2.76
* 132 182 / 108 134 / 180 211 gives 0.86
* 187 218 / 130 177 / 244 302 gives -2.54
